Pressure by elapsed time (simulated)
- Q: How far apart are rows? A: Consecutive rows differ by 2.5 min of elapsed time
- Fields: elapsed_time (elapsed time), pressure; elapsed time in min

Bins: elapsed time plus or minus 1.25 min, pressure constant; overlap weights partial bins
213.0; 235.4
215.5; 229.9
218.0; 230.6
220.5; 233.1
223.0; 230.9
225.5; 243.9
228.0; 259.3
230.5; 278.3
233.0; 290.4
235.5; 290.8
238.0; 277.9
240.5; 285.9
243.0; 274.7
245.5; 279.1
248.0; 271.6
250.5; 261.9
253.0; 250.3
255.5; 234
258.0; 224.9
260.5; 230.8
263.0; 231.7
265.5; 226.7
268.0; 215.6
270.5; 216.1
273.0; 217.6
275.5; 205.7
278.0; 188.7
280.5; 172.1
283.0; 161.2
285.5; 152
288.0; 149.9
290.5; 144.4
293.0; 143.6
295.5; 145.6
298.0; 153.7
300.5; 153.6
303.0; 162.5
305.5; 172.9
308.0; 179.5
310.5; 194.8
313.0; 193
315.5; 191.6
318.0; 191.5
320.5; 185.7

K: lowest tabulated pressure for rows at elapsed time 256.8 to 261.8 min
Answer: 224.9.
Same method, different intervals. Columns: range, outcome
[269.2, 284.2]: 161.2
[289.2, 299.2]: 143.6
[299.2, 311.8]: 153.6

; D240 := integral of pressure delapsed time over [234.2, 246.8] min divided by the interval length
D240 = 282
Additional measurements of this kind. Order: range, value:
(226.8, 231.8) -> 269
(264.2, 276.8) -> 216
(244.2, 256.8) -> 259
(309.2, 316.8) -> 193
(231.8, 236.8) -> 290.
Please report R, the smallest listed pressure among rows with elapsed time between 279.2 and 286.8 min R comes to 152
